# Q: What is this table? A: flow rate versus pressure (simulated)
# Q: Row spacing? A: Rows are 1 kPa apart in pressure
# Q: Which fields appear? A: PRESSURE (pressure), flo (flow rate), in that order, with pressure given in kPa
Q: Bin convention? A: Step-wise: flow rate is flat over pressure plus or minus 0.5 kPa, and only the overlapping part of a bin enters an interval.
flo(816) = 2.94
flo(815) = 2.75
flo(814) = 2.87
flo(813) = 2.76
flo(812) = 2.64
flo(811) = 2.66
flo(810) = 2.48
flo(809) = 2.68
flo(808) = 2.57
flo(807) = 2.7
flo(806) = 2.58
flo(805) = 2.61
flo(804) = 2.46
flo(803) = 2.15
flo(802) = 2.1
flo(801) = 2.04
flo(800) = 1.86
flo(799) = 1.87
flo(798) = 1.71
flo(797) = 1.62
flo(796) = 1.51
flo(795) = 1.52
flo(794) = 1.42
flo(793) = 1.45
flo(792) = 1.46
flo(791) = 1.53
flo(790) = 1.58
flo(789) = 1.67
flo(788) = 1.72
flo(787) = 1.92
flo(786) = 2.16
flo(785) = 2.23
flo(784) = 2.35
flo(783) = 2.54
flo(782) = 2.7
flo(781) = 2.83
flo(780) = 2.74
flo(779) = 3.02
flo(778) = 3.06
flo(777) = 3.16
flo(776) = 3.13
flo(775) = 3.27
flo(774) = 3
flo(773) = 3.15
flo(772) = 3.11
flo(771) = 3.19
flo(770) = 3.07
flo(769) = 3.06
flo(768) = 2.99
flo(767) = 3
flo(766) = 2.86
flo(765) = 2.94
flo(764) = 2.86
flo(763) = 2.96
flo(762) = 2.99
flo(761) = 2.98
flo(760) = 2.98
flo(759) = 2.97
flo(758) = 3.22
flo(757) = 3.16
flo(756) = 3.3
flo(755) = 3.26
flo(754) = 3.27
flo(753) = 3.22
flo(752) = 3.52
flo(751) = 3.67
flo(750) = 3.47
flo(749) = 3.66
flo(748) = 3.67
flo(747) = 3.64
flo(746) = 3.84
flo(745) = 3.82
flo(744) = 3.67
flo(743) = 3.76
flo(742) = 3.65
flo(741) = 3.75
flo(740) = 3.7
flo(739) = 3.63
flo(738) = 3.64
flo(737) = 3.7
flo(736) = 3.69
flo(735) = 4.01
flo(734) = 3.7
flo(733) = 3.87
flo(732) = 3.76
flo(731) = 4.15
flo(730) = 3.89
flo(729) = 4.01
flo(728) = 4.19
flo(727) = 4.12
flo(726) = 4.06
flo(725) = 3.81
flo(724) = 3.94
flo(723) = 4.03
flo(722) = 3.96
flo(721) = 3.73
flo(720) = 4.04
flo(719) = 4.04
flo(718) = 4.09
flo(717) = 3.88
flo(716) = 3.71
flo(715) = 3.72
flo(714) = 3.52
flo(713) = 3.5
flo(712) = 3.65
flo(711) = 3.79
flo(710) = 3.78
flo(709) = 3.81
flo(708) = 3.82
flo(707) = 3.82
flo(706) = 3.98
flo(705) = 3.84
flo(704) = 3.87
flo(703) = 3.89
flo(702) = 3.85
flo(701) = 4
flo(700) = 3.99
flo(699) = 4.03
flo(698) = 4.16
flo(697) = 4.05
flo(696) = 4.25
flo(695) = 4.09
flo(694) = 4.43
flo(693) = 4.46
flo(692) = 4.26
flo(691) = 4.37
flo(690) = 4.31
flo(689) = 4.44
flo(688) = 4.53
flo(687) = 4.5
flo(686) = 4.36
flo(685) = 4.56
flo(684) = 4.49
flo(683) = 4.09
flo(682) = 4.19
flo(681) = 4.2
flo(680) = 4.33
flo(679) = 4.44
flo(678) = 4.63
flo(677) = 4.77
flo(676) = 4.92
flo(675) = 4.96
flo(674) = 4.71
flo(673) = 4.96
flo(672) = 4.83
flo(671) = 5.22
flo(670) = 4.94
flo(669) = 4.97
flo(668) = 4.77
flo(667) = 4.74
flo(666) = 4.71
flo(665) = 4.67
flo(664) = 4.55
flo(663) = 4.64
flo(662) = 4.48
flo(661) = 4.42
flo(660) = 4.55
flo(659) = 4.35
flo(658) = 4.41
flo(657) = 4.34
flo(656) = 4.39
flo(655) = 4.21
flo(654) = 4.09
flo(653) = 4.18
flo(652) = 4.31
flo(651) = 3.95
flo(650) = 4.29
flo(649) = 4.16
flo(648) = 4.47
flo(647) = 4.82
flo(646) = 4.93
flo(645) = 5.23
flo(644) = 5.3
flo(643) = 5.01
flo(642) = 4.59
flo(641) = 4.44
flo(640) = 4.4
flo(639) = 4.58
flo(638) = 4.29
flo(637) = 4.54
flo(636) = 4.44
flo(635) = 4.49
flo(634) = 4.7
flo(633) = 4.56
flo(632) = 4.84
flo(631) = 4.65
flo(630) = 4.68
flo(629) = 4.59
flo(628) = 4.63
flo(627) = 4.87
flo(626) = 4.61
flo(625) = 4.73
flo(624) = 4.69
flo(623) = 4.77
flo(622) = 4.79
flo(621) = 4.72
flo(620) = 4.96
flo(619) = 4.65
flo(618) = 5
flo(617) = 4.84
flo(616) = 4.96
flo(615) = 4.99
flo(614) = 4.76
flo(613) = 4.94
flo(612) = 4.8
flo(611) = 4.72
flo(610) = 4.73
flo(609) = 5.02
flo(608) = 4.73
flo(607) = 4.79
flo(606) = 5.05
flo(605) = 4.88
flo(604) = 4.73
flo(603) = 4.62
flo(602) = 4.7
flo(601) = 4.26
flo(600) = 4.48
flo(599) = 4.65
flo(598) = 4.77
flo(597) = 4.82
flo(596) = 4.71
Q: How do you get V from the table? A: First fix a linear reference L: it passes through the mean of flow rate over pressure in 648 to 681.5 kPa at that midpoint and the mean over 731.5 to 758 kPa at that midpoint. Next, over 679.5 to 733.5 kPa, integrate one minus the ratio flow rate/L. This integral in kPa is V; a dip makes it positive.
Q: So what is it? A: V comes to 0.20 kPa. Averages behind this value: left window 4.55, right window 3.61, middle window 4.04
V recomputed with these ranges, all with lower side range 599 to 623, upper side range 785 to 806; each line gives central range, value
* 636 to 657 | -1.4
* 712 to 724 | -3.0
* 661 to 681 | -4.7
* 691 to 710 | -3.8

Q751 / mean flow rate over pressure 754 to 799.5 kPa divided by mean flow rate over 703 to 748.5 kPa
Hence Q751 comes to 0.67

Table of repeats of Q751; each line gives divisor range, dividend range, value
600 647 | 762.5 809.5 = 0.51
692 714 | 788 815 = 0.53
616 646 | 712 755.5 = 0.80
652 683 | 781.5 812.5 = 0.45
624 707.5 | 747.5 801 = 0.60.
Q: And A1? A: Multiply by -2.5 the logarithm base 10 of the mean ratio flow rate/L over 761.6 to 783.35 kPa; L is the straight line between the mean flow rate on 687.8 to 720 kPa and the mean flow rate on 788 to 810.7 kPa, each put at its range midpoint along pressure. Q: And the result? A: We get -0.175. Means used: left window 3.99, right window 1.98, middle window 2.99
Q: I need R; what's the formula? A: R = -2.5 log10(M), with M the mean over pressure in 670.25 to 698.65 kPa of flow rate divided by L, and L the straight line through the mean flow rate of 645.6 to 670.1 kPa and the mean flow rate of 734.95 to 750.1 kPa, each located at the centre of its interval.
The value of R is -0.06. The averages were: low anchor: 4.48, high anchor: 3.7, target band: 4.48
